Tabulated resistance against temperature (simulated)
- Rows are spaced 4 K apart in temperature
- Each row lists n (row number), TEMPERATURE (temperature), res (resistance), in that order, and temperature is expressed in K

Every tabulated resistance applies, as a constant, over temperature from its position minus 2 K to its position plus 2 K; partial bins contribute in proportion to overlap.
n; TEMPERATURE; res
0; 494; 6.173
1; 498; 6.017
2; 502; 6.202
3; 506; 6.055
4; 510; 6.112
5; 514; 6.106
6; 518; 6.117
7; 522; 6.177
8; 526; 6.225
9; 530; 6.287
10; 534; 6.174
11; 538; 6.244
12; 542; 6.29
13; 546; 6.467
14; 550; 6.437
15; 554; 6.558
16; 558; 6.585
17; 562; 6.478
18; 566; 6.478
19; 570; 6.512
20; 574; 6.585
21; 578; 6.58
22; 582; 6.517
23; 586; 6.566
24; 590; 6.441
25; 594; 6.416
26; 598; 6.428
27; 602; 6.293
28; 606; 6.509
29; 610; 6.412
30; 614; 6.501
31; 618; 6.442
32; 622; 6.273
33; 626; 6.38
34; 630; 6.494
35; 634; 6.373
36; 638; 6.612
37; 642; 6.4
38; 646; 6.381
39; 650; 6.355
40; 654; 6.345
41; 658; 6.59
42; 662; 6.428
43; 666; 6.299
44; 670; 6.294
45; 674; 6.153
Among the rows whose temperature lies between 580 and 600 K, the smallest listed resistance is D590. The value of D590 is 6.416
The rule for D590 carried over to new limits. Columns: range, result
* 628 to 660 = 6.345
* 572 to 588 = 6.517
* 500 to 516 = 6.055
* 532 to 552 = 6.174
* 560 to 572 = 6.478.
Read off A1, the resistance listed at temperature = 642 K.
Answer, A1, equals 6.4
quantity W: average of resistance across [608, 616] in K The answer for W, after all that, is 6.46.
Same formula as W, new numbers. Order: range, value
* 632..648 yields 6.44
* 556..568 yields 6.51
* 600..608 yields 6.4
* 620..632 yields 6.38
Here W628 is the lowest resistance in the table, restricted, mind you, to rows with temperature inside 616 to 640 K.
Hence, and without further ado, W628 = 6.273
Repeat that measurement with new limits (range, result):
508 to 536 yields 6.106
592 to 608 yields 6.293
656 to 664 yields 6.428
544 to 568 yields 6.437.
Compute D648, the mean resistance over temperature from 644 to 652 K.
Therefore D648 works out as 6.37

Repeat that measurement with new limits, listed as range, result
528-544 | 6.25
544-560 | 6.51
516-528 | 6.17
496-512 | 6.1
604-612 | 6.46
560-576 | 6.51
